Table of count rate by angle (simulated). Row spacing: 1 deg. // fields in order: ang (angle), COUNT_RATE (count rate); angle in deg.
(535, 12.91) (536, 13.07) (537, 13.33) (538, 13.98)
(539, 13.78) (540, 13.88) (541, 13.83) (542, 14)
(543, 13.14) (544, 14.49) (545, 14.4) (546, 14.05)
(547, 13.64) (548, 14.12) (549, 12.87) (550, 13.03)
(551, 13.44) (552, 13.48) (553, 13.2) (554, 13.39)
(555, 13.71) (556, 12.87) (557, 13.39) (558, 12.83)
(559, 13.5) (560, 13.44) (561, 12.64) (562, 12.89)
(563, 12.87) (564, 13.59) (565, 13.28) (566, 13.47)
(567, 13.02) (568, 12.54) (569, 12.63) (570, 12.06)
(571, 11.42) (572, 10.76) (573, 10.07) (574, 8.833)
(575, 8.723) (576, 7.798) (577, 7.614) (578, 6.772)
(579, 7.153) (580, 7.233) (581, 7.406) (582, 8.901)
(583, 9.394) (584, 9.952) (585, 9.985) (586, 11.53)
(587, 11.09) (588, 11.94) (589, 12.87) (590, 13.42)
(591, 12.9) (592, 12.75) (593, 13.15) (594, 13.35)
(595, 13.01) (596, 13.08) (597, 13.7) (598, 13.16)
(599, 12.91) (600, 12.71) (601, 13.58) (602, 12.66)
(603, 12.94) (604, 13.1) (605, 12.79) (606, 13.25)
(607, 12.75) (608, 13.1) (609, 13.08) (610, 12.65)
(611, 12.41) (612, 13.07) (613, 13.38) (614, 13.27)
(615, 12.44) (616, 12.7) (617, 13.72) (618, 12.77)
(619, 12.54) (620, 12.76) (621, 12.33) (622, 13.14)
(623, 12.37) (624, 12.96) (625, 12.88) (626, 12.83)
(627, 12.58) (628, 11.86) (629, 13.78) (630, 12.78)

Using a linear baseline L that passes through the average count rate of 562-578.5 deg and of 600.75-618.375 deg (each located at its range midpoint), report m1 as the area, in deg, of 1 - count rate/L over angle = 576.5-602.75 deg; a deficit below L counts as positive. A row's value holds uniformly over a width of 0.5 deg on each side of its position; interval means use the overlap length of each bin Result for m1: 1.7 deg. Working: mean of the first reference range 11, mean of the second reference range 13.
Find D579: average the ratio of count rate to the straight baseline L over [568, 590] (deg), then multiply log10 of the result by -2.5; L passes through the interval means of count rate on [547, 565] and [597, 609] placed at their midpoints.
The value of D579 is 0.31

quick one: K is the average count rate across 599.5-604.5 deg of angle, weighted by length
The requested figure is 13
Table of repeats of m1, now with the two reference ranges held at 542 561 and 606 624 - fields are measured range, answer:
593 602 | -0.1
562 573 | 0.7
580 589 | 2.1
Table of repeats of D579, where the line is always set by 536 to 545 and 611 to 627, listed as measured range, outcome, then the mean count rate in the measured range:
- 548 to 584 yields 0.18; 11.5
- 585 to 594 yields 0.07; 12.4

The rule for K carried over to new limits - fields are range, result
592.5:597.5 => 13.3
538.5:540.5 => 13.8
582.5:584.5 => 9.67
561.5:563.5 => 12.9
